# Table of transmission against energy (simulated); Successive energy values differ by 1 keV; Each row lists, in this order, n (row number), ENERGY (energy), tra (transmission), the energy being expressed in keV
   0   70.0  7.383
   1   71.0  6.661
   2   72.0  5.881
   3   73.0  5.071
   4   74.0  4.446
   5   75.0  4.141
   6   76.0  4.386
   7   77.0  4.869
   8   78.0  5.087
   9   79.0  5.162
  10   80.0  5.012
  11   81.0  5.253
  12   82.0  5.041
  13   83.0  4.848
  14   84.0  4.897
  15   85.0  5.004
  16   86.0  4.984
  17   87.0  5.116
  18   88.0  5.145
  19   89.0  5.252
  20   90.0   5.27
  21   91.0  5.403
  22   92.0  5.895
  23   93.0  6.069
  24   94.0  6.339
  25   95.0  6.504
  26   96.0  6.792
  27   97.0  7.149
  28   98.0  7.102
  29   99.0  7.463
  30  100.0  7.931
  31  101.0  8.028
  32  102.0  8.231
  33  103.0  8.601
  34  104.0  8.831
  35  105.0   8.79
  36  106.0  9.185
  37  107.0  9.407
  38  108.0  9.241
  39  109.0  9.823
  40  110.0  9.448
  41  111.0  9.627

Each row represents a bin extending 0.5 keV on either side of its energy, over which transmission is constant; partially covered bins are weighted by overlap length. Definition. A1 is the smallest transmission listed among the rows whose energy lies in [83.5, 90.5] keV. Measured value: 4.897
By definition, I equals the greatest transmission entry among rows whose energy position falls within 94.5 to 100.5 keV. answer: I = 7.931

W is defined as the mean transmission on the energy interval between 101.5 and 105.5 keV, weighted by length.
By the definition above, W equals 8.61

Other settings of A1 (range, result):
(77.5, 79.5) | 5.087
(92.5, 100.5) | 6.069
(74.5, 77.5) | 4.141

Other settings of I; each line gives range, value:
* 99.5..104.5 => 8.831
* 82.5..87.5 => 5.116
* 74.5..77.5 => 4.869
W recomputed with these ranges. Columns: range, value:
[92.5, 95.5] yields 6.3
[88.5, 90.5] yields 5.26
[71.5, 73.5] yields 5.48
